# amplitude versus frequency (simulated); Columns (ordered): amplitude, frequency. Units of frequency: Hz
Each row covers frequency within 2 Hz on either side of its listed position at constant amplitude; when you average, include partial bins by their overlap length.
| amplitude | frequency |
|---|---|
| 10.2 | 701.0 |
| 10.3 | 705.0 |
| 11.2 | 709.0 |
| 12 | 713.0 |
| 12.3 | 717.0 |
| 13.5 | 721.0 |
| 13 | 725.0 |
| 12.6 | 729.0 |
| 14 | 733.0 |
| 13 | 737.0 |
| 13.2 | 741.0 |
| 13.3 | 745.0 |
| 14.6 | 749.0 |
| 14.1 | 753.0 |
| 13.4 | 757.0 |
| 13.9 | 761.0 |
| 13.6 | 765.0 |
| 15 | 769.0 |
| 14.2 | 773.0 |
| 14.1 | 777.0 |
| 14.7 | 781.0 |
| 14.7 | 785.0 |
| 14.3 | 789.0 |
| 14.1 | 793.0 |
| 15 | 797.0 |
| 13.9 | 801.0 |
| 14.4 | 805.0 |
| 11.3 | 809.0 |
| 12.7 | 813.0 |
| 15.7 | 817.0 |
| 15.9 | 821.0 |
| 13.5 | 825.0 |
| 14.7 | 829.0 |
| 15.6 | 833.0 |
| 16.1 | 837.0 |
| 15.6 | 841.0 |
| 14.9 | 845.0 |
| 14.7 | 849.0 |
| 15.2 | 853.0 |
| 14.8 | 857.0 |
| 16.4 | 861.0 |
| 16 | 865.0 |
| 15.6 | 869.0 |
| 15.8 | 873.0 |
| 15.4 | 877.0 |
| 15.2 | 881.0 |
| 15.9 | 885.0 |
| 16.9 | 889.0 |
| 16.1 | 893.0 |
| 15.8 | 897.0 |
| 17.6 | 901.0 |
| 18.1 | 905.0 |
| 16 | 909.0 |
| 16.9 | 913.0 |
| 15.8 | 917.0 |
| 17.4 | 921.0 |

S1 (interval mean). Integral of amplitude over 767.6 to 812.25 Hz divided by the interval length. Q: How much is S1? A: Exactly 14.1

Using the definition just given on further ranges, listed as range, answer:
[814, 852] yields 15.1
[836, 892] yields 15.6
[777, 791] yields 14.5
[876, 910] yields 16.4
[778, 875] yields 14.8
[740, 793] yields 14.1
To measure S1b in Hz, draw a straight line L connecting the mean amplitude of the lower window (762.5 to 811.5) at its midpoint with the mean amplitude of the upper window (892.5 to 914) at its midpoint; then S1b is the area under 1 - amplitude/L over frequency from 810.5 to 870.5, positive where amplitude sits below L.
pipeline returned 0.8 Hz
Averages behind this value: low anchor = 14.1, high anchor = 16.8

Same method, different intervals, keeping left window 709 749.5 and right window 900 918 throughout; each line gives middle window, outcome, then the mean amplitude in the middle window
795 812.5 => 1.2 Hz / 13.6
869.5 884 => 0.6 Hz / 15.5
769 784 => -0.5 Hz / 14.4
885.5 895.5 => 0.1 Hz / 16.4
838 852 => 0.3 Hz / 15.2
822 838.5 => 0.2 Hz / 15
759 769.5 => -0.2 Hz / 14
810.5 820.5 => 0.4 Hz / 14.3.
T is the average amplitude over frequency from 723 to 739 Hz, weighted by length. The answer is 13.2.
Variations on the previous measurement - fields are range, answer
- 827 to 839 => 15.5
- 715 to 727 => 12.9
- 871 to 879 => 15.6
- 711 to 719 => 12.2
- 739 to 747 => 13.2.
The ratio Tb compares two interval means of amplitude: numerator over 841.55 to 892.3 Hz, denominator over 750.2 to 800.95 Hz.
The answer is 1.09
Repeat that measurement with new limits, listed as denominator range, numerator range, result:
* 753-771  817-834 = 1.07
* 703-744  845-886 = 1.23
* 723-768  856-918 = 1.19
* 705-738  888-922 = 1.33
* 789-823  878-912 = 1.16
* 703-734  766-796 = 1.17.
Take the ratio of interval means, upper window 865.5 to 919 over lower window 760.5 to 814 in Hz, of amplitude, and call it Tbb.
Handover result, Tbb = 1.16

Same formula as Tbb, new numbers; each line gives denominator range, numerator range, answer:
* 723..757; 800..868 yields 1.10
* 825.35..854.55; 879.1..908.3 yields 1.09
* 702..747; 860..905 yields 1.29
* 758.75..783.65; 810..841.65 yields 1.04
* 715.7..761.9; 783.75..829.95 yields 1.06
